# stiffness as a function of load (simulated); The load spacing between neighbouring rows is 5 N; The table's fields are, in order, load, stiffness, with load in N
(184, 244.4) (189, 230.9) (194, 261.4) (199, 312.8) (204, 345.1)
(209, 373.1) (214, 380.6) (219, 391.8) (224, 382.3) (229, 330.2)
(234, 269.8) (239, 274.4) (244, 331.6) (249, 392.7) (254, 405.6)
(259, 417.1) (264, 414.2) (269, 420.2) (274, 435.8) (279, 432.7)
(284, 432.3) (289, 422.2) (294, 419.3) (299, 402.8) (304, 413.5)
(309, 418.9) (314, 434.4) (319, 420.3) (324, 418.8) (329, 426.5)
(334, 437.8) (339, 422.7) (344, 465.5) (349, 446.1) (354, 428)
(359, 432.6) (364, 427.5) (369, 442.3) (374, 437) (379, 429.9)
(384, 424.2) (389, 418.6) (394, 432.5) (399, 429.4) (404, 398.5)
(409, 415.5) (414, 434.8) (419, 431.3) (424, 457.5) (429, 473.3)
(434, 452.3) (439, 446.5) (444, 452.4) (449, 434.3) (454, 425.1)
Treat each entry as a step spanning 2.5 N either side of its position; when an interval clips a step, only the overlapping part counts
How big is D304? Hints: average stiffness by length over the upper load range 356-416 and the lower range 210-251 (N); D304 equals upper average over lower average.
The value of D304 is 1.24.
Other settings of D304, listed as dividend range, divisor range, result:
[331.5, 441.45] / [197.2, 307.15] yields 1.14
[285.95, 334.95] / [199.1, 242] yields 1.23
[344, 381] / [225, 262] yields 1.25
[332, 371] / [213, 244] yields 1.30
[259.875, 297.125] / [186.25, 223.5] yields 1.29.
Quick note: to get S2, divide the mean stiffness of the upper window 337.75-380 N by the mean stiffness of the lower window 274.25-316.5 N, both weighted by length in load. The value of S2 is 1.0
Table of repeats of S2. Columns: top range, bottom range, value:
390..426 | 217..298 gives 1.11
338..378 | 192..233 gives 1.27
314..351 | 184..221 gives 1.35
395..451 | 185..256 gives 1.32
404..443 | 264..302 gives 1.04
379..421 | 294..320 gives 1.01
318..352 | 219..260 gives 1.24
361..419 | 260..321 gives 1.01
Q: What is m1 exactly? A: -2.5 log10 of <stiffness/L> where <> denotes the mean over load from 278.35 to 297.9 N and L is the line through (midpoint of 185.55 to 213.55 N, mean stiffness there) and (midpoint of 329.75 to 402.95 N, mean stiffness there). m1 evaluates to -0.136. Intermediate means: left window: 308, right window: 433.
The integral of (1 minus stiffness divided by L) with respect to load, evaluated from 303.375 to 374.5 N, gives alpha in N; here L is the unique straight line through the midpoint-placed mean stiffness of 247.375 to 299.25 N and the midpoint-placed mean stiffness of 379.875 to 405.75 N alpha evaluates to -1.9 N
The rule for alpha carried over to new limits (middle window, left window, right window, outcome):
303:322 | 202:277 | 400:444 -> -1.1 N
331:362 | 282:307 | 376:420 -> -1.3 N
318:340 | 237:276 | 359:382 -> -0.5 N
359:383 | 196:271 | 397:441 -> -0.9 N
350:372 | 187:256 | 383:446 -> -1.4 N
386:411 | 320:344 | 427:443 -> 1.6 N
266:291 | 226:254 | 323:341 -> -4.0 N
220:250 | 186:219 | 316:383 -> 1.4 N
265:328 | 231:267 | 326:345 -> -3.5 N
